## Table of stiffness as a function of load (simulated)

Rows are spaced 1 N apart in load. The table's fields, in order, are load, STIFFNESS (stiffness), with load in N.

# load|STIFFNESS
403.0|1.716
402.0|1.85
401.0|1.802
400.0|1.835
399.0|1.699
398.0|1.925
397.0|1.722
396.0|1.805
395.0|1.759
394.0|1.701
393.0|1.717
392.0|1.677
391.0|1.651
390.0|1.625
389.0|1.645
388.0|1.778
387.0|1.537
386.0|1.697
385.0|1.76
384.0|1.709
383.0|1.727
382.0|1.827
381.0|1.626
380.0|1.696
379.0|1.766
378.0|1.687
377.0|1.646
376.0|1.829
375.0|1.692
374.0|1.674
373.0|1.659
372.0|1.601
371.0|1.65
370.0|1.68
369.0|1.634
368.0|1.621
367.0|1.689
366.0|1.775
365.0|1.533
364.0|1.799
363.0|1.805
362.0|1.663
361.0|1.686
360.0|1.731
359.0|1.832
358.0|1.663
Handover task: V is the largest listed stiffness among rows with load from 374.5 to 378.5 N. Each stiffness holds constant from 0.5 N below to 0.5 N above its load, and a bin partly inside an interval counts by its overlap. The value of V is 1.829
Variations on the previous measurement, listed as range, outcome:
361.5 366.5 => 1.805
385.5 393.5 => 1.778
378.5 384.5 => 1.827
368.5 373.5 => 1.68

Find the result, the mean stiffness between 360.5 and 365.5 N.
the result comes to 1.7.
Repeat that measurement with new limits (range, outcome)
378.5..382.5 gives 1.73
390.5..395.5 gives 1.7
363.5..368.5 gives 1.68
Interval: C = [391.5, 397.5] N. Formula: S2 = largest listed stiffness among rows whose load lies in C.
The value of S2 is 1.805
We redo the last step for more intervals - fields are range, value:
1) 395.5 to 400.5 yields 1.925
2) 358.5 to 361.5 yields 1.832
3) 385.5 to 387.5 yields 1.697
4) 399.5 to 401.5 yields 1.835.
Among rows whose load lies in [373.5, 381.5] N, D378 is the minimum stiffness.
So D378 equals 1.626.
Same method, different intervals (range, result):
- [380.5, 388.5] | 1.537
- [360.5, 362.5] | 1.663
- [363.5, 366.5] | 1.533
